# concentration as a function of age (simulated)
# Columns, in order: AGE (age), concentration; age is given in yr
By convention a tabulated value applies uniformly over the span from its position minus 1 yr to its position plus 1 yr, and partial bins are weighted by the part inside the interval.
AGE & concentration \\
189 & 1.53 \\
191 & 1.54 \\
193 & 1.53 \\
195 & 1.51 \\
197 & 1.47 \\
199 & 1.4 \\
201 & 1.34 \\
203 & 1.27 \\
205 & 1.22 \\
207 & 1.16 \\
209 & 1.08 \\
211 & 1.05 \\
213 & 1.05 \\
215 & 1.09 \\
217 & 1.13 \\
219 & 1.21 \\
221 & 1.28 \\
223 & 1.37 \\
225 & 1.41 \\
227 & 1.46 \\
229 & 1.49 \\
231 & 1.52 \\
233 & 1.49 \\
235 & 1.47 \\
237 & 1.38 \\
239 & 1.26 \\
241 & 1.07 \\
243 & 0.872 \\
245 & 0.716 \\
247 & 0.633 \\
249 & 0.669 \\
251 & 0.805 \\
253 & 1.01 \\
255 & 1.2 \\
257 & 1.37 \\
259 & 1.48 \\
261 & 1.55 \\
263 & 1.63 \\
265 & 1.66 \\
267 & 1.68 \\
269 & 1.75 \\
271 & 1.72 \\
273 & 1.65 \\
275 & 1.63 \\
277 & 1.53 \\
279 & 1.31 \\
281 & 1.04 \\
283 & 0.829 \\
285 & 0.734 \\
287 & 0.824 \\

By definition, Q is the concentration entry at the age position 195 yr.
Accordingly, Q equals 1.51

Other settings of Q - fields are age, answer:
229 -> 1.49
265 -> 1.66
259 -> 1.48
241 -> 1.07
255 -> 1.2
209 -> 1.08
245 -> 0.716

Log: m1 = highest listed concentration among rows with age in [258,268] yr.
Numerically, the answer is 1.68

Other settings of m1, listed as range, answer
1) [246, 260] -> 1.48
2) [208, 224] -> 1.37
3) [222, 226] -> 1.41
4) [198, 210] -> 1.4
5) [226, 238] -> 1.52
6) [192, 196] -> 1.53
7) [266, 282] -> 1.75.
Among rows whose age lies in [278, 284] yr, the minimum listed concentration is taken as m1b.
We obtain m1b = 0.829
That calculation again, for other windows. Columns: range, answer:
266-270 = 1.68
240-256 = 0.633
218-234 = 1.21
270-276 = 1.63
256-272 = 1.37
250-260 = 0.805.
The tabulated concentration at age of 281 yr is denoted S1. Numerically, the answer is 1.04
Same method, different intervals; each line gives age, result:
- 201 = 1.34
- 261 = 1.55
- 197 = 1.47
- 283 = 0.829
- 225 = 1.41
